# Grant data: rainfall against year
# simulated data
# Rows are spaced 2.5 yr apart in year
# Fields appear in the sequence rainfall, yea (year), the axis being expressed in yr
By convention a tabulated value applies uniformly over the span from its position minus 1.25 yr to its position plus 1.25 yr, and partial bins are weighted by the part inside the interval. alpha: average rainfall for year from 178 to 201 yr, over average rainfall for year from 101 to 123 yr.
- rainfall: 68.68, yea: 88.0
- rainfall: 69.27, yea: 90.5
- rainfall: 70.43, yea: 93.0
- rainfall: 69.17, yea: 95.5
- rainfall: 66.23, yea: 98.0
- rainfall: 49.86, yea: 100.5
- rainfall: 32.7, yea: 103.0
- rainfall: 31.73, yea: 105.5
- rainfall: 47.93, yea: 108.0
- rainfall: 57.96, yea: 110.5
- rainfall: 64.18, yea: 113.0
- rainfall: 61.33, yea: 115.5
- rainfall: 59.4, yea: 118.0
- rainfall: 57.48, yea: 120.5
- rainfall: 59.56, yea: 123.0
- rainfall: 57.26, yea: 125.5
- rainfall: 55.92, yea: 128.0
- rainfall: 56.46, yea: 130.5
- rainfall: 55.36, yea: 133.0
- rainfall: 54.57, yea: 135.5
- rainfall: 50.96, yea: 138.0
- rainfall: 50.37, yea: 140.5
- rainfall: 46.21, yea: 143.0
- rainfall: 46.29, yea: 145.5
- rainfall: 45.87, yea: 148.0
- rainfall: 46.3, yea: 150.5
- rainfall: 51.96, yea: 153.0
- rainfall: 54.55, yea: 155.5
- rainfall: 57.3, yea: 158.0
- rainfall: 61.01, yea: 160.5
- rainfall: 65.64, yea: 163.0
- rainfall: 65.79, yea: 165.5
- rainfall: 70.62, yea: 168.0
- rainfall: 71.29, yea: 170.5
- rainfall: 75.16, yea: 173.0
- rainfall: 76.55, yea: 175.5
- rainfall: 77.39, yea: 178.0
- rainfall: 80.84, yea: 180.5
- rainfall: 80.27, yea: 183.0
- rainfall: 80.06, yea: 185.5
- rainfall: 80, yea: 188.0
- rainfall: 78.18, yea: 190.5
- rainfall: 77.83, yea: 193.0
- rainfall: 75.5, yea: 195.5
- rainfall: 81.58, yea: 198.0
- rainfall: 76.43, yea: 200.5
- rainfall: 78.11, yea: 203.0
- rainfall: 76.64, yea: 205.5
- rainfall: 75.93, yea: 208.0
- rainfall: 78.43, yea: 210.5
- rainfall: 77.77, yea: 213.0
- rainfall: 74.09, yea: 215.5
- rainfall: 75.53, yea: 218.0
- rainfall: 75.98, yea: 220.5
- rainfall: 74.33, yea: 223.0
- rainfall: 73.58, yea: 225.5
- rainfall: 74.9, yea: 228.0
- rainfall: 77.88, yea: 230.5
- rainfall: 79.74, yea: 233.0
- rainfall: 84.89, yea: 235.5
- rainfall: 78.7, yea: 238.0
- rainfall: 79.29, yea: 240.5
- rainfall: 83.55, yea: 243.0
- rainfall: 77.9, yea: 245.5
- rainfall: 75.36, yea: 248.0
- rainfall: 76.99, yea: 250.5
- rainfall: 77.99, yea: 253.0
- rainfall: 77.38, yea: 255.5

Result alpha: 1.5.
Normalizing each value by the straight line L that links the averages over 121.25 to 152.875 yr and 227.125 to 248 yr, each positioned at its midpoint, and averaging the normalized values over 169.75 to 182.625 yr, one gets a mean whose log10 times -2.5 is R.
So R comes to -0.22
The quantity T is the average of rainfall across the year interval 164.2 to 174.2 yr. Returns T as 70.7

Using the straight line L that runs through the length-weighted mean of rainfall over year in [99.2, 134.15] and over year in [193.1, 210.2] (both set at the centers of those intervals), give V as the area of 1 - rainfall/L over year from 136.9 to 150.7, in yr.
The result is 3.0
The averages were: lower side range 53.4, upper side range 77.5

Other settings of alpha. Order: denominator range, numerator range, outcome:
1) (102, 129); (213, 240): 1.44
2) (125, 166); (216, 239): 1.43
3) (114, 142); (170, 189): 1.39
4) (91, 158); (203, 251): 1.43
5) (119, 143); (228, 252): 1.44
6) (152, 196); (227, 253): 1.11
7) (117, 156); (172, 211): 1.47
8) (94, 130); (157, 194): 1.33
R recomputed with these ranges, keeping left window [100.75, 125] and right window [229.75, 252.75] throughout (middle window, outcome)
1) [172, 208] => -0.14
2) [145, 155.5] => 0.24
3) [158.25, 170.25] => -0.04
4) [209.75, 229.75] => -0.01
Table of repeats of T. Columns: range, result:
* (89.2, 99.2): 68.8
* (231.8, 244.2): 81.2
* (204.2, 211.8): 77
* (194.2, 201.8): 77.8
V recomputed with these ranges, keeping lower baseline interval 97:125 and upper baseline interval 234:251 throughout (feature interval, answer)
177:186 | -1.6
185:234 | -2.8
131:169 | 4.1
